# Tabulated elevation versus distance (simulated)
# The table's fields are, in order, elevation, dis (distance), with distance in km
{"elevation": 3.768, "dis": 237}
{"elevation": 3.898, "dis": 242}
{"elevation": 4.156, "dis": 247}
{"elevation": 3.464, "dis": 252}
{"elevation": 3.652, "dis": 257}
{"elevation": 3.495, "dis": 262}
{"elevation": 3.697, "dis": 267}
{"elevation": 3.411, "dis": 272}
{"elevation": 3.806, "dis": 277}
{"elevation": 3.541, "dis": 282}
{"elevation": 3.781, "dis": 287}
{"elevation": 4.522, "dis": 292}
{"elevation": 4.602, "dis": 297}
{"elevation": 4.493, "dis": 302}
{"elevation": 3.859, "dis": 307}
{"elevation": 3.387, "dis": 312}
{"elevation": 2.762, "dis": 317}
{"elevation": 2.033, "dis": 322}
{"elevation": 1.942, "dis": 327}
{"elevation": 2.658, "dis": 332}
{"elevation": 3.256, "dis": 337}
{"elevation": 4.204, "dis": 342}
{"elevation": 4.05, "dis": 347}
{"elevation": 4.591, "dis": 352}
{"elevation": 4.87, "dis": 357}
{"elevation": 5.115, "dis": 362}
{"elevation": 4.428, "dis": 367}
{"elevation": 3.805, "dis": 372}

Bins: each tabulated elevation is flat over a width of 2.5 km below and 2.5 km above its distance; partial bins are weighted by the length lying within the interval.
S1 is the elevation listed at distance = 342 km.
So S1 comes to 4.204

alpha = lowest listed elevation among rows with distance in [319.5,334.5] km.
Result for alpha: 1.942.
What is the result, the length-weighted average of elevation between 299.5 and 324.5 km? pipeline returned 3.31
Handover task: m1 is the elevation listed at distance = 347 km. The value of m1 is 4.05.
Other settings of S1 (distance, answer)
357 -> 4.87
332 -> 2.658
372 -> 3.805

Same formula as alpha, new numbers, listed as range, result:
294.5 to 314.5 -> 3.387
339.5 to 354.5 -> 4.05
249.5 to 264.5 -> 3.464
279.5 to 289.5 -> 3.541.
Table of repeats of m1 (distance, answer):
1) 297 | 4.602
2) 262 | 3.495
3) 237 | 3.768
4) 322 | 2.033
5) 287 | 3.781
